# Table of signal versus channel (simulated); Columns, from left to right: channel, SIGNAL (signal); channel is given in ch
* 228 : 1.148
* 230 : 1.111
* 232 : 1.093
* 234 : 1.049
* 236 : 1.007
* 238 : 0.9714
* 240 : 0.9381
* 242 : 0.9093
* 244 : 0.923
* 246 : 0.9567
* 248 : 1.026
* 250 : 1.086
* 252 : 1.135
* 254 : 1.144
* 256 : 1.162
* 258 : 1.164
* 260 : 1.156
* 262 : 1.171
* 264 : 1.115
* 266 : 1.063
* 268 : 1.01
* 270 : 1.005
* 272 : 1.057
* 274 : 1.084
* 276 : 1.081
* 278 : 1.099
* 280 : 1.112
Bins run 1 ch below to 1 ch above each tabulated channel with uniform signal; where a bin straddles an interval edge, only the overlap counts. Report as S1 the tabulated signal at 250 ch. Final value 1.086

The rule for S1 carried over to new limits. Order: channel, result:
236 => 1.007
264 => 1.115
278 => 1.099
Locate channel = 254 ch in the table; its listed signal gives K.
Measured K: 1.144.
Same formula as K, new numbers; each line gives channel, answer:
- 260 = 1.156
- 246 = 0.9567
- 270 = 1.005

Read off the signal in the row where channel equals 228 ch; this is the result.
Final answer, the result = 1.148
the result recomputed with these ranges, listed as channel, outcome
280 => 1.112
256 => 1.162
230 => 1.111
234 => 1.049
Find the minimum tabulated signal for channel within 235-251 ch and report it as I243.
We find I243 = 0.9093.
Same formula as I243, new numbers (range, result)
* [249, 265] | 1.086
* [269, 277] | 1.005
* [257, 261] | 1.156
